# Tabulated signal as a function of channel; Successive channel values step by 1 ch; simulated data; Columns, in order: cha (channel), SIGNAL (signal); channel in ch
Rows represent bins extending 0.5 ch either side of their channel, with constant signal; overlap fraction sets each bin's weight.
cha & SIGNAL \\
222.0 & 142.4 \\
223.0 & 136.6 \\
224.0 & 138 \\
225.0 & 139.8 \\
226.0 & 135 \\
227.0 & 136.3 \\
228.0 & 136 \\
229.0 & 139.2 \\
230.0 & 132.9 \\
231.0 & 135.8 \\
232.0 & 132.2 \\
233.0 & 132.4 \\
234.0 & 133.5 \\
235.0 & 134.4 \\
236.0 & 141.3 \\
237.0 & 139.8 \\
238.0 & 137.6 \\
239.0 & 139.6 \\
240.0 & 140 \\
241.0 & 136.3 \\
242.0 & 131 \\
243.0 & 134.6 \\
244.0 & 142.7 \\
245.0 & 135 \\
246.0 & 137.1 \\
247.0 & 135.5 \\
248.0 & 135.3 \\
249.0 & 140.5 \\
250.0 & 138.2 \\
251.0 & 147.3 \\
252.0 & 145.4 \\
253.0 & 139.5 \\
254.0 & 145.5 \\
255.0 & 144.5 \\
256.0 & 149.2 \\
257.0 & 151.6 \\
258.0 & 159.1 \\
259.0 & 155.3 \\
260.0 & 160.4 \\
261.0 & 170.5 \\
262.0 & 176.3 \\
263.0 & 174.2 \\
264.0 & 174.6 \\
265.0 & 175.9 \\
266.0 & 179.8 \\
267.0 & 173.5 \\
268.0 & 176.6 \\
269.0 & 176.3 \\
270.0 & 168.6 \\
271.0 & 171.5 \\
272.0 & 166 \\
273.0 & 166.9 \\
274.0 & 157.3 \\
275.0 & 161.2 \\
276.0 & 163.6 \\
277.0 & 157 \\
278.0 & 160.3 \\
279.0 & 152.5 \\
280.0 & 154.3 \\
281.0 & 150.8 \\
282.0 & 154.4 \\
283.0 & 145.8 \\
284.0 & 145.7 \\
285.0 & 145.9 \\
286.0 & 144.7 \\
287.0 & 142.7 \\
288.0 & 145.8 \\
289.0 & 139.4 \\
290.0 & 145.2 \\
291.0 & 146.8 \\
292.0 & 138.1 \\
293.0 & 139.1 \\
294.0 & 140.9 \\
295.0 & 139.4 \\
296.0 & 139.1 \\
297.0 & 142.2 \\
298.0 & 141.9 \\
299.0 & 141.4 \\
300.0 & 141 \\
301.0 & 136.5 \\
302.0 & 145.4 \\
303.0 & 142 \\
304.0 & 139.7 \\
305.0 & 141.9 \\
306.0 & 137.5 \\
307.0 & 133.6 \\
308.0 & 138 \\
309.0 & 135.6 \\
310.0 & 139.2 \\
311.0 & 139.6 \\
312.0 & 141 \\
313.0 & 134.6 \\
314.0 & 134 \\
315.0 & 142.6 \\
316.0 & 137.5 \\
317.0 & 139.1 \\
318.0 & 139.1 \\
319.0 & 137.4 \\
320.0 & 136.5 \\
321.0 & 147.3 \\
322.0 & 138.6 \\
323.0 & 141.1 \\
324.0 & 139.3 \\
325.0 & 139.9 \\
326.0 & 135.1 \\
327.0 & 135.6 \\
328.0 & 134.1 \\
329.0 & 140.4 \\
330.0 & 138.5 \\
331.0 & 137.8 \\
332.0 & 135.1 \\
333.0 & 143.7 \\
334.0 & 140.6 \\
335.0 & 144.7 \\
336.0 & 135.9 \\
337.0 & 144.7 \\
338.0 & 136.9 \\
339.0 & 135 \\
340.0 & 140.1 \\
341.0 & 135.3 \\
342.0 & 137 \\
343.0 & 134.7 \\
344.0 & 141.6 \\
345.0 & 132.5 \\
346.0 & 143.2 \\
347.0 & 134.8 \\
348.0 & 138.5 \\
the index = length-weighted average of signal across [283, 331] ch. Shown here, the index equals 140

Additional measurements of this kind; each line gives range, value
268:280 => 164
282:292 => 145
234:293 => 151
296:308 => 140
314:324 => 140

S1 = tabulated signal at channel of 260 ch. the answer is 160.4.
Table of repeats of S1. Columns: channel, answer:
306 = 137.5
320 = 136.5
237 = 139.8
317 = 139.1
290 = 145.2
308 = 138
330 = 138.5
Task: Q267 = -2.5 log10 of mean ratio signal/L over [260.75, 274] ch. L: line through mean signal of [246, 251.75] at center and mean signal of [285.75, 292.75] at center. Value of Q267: -0.219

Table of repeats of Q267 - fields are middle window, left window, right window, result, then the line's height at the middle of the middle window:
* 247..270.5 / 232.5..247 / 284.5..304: -0.15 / 139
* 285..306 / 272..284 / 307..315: 0.04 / 147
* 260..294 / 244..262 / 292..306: -0.11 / 144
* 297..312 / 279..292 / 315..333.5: 0.02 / 143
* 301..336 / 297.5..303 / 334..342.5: 0.01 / 140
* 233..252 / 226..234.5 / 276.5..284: 0.01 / 139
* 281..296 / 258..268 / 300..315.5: 0.06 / 153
